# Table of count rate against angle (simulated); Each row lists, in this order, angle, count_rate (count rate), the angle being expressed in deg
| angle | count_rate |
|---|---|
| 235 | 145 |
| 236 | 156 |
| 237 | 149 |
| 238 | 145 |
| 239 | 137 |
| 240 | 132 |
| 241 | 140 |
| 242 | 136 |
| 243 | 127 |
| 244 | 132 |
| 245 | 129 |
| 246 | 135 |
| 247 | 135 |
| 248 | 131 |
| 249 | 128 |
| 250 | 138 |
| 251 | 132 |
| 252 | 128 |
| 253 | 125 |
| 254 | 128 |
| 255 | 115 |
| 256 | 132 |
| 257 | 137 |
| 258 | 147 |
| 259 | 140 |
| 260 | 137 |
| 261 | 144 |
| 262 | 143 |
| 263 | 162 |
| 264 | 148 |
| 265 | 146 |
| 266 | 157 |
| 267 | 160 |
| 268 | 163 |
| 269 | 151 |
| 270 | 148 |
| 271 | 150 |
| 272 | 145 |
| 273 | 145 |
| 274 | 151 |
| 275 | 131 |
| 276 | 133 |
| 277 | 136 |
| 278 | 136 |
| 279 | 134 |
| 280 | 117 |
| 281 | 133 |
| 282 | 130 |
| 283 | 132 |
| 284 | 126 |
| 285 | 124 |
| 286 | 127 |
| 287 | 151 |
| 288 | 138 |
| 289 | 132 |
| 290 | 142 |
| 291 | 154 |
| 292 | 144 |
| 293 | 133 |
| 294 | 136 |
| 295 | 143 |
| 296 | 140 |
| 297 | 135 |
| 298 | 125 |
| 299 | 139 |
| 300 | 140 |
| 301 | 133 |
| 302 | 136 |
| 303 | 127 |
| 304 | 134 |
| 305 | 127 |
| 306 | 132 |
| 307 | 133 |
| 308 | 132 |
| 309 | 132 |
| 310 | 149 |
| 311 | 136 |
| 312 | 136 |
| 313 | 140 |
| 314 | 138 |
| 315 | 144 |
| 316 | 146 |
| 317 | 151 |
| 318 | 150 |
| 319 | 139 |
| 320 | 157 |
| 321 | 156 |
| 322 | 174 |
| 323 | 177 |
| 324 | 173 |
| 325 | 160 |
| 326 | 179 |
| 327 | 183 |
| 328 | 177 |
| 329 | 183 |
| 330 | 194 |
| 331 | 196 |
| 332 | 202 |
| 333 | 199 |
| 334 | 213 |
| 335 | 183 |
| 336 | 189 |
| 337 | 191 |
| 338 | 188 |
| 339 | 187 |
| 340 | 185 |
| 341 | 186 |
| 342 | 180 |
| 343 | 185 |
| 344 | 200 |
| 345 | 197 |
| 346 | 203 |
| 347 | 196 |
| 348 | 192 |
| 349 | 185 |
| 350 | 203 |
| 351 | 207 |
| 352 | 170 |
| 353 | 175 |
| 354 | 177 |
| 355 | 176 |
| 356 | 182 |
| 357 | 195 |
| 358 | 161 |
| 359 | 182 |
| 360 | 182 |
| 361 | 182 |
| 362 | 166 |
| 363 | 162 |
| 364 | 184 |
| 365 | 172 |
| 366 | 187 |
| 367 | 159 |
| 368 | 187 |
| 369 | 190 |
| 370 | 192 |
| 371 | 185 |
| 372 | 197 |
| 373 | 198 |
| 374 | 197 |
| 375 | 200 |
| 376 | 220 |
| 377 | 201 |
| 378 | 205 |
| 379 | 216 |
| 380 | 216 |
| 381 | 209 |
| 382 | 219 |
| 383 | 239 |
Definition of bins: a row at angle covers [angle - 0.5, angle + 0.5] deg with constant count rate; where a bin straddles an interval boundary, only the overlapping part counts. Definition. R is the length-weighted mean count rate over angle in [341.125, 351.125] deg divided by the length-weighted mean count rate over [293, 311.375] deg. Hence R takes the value 1.44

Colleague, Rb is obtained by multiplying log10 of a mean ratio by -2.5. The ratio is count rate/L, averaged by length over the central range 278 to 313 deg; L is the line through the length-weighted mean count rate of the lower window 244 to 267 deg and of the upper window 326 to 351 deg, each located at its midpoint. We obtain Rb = 0.208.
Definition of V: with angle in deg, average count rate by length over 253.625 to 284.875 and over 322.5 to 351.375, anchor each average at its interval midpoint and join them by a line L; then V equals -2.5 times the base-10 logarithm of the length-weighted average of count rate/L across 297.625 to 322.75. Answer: 0.21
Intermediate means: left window 140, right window 189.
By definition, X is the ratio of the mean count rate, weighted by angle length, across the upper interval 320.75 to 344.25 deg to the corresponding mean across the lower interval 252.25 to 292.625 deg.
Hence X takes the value 1.32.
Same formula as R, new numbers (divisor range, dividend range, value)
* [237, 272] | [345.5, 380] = 1.35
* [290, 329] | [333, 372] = 1.27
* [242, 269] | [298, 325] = 1.04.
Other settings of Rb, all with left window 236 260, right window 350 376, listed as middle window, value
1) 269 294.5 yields 0.09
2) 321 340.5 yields -0.09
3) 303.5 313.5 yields 0.19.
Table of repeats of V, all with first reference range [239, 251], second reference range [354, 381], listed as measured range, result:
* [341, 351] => -0.09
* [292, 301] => 0.15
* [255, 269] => -0.04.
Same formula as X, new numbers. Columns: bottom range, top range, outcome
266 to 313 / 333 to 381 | 1.37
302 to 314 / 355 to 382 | 1.41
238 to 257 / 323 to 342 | 1.42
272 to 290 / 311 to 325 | 1.13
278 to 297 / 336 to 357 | 1.39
